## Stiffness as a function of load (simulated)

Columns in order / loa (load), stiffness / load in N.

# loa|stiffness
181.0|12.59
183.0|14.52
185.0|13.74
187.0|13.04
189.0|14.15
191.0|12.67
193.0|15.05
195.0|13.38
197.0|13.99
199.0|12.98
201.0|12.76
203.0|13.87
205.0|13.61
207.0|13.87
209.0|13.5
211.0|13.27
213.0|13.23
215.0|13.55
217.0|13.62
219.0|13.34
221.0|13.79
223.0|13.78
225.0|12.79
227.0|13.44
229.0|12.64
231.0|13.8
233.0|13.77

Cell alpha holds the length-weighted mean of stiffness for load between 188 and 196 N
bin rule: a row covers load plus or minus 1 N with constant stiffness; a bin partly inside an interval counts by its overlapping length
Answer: 13.8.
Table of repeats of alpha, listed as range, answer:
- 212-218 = 13.5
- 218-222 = 13.6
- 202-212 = 13.6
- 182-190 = 13.9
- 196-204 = 13.4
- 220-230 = 13.3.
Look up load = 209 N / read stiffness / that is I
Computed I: 13.5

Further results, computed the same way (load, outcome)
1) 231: 13.8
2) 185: 13.74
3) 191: 12.67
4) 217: 13.62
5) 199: 12.98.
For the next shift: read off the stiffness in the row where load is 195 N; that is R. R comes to 13.38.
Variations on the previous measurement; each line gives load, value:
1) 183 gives 14.52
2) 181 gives 12.59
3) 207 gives 13.87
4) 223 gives 13.78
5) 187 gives 13.04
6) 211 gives 13.27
